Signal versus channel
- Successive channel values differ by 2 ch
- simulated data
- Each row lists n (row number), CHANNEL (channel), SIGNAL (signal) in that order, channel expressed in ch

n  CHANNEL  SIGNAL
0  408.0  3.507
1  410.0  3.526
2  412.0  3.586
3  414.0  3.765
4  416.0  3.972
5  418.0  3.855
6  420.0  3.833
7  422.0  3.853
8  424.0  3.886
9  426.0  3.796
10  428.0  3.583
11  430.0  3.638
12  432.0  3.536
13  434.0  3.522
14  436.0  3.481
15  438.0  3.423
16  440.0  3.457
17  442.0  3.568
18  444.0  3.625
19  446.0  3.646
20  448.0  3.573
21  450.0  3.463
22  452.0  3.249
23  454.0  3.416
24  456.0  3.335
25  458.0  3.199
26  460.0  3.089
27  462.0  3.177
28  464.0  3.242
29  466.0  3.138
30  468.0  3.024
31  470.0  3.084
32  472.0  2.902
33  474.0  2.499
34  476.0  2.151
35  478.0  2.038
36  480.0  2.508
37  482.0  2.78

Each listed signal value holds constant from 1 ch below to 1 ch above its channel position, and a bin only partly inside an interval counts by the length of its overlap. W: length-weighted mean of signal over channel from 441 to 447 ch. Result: 3.61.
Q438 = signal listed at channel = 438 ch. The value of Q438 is 3.423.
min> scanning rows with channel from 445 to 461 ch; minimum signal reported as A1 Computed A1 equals 3.089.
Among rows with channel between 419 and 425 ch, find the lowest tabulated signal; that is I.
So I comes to 3.833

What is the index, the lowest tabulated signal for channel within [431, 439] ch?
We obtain 3.423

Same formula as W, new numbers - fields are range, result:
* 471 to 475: 2.7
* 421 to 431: 3.75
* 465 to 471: 3.08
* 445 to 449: 3.61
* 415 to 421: 3.89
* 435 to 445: 3.51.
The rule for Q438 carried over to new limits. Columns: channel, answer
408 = 3.507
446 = 3.646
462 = 3.177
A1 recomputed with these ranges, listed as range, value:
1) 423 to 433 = 3.536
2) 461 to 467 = 3.138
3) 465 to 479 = 2.038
